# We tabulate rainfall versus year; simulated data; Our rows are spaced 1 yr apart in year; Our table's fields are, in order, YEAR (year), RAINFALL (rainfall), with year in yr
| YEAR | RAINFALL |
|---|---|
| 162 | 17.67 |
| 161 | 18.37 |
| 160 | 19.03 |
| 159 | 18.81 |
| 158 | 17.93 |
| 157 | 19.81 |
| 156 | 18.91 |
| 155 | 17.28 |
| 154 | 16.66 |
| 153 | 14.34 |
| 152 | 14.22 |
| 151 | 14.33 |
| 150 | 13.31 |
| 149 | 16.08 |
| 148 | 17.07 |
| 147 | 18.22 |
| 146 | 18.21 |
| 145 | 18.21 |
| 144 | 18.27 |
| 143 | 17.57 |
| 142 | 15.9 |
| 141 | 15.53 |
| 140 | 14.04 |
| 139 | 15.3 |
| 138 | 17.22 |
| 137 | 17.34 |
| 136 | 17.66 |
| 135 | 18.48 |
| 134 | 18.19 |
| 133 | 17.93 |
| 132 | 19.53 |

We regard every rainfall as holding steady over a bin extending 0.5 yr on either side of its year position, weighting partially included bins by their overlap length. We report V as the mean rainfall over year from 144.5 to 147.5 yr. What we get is 18.2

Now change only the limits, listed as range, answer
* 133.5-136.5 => 18.1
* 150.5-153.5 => 14.3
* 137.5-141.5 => 15.5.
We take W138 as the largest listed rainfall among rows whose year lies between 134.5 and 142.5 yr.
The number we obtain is 18.48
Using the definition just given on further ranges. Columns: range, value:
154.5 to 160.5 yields 19.81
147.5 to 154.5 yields 17.07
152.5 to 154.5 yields 16.66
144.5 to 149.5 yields 18.22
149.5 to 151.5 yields 14.33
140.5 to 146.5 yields 18.27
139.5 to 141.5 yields 15.53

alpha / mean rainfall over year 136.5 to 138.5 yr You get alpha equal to 17.3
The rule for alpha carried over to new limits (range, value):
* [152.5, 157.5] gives 17.4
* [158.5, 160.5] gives 18.9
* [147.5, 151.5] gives 15.2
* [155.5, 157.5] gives 19.4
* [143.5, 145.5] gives 18.2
